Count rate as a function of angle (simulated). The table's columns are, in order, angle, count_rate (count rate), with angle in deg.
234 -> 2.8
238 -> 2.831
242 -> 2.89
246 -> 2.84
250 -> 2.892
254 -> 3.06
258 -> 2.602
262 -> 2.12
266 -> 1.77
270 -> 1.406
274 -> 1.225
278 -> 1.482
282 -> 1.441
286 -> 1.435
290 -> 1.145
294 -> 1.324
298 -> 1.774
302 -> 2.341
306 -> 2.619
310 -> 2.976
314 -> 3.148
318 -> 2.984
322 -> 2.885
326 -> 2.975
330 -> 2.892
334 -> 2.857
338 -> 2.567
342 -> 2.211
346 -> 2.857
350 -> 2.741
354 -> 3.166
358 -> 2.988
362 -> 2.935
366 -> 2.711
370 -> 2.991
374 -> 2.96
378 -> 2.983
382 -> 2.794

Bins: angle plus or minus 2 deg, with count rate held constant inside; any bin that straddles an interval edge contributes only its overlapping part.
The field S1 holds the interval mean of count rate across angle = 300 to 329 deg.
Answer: 2.85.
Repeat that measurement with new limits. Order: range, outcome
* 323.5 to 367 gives 2.81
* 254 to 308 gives 1.79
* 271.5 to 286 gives 1.39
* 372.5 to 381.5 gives 2.94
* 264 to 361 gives 2.31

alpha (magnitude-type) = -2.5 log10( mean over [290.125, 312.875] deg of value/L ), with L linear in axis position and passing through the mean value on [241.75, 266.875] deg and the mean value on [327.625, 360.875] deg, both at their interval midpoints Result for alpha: 0.25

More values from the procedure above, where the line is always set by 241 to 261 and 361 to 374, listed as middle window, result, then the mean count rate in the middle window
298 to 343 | 0.05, 2.74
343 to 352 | 0.05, 2.73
